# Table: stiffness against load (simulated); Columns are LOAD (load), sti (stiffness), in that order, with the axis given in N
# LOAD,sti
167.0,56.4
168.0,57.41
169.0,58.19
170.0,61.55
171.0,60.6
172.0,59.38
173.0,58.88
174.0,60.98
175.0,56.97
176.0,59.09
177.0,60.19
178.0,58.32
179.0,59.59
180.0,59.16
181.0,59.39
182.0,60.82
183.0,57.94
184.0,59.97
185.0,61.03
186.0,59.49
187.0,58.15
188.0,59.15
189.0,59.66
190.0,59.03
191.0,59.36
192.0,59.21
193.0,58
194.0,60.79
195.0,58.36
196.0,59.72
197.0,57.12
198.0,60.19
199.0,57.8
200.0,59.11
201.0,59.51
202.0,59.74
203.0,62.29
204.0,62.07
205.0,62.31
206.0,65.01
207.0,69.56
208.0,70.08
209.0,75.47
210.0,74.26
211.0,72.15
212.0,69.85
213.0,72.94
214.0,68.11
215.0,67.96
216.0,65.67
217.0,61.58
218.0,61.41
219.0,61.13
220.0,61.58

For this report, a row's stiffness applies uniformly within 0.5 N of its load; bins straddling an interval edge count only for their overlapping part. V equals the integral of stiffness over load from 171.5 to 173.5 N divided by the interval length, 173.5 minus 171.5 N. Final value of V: 59.1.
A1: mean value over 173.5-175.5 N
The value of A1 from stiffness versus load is 59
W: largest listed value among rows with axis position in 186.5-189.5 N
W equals 59.66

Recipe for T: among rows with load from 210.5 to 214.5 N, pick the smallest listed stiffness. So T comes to 68.11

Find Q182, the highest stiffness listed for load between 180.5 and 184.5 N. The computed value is 60.82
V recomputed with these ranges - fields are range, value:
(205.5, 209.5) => 70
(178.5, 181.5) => 59.4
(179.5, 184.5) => 59.5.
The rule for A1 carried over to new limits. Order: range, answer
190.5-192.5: 59.3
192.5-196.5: 59.2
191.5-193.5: 58.6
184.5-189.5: 59.5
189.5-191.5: 59.2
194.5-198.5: 58.8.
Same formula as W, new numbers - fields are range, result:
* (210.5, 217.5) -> 72.94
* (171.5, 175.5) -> 60.98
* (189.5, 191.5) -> 59.36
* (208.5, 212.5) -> 75.47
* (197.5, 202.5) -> 60.19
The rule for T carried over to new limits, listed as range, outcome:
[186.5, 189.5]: 58.15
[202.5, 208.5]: 62.07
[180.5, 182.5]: 59.39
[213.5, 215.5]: 67.96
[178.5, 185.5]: 57.94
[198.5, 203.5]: 57.8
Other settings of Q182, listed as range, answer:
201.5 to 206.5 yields 65.01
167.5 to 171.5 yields 61.55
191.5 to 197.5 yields 60.79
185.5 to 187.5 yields 59.49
